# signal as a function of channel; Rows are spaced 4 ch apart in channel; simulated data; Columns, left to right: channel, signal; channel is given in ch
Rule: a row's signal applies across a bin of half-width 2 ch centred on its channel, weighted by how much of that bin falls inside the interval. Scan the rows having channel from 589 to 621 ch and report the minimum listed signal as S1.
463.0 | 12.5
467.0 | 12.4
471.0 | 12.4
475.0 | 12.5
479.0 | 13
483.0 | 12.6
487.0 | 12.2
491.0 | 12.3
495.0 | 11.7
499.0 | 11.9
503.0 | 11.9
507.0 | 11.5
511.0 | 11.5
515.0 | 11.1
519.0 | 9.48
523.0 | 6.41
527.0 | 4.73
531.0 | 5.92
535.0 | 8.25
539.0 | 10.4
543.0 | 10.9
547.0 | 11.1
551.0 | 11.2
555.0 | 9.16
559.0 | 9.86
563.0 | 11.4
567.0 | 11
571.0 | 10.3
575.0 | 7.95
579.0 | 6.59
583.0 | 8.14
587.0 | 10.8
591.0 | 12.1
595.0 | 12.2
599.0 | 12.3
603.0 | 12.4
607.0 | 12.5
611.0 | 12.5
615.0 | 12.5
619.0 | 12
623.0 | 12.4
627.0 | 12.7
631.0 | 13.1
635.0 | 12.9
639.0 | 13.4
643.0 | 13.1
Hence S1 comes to 12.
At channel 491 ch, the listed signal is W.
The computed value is 12.3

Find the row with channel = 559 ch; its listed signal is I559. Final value 9.86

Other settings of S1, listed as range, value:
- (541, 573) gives 9.16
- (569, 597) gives 6.59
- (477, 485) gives 12.6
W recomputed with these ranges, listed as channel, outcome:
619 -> 12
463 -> 12.5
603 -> 12.4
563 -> 11.4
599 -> 12.3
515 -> 11.1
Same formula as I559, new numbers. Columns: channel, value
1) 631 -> 13.1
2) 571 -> 10.3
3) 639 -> 13.4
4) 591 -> 12.1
